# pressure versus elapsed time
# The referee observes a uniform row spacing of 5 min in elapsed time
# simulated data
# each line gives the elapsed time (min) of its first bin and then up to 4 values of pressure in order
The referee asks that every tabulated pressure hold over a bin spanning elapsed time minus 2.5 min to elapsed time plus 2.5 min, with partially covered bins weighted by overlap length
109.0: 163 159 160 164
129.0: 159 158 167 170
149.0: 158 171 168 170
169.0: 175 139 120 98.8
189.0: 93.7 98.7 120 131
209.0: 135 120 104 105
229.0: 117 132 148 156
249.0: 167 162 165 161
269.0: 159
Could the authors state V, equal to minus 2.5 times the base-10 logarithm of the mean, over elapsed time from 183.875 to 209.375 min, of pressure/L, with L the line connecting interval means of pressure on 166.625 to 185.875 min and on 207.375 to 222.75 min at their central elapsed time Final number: 0.12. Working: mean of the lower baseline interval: 134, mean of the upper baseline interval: 118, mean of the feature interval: 112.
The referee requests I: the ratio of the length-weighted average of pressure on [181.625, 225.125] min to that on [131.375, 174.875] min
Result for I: 0.68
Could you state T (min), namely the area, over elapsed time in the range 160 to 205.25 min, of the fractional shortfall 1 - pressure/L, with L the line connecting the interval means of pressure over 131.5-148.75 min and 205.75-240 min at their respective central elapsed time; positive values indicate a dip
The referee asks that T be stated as 4.62 min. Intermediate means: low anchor 164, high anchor 122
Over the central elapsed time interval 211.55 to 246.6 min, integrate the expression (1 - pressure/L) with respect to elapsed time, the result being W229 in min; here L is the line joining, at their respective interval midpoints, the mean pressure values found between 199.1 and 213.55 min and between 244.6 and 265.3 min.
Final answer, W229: 4.7 min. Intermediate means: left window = 129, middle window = 126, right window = 163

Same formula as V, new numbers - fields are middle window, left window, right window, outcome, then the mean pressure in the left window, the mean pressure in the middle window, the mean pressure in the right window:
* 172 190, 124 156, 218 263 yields 0.33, 164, 114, 141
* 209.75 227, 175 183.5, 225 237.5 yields 0.09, 118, 112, 124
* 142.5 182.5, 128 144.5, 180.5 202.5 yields -0.16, 163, 157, 105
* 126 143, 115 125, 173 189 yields -0.09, 161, 162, 113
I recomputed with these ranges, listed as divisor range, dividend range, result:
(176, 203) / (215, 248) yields 1.19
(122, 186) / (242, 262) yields 1.05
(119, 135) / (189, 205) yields 0.70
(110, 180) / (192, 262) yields 0.83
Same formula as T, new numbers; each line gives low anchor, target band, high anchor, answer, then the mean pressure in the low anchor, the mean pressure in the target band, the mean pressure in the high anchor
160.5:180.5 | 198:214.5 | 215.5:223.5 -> -1.3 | 153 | 128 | 106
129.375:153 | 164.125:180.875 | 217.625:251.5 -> 0.5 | 163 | 149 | 134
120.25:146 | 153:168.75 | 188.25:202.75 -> -3.6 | 163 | 170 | 108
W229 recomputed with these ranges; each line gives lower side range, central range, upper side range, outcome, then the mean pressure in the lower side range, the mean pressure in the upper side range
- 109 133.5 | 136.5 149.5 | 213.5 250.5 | -1.0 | 161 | 131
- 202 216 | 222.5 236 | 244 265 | 2.4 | 129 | 163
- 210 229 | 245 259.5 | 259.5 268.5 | -1.5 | 113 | 161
